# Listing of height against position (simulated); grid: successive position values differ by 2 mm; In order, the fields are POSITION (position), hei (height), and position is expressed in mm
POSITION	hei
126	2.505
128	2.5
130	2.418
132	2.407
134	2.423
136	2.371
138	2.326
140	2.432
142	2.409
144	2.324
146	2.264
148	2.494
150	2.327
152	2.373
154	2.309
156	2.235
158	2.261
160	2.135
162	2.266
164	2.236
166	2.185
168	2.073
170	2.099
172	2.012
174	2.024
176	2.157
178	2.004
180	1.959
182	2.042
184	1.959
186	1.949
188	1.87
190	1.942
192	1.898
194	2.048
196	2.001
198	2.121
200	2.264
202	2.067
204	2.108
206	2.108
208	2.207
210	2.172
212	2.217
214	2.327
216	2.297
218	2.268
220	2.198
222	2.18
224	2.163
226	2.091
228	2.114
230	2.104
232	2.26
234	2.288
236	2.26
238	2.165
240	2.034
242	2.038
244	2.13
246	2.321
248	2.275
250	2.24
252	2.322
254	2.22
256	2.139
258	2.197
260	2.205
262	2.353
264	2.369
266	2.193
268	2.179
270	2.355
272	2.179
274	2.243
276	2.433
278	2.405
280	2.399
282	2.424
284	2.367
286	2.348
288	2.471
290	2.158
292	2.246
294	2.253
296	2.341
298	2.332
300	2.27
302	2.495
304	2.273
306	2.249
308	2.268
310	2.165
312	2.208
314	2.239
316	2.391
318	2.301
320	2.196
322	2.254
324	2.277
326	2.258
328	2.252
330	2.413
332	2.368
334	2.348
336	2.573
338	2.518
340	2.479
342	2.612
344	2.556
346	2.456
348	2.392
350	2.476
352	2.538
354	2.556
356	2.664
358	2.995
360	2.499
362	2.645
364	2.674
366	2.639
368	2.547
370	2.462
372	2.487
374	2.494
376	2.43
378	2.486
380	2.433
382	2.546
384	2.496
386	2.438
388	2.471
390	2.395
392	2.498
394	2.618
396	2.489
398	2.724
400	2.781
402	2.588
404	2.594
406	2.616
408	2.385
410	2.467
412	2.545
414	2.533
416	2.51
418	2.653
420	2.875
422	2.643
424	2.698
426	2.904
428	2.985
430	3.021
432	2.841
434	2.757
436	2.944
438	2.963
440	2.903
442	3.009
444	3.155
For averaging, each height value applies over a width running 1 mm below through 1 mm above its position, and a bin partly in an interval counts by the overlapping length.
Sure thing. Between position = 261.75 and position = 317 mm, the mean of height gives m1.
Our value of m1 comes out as 2.31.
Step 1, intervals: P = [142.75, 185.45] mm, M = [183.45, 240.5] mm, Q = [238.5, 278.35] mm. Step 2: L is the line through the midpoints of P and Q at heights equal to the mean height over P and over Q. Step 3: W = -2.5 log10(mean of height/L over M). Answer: 0.04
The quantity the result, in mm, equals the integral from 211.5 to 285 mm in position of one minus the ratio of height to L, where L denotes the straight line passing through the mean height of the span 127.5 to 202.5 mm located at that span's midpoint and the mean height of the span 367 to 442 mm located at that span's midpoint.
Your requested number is 3.2 mm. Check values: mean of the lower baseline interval 2.19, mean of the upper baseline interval 2.63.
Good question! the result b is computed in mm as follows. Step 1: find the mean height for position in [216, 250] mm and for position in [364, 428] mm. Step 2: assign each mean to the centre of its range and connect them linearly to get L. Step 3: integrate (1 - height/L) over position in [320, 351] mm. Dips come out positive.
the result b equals 0.26 mm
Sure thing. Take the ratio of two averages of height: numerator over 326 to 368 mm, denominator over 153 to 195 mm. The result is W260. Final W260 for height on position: 1.2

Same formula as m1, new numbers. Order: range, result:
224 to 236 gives 2.18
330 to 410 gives 2.54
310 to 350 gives 2.37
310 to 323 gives 2.26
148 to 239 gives 2.14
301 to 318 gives 2.29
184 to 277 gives 2.17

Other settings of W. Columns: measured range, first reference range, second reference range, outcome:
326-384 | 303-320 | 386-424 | -0.05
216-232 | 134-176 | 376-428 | 0.08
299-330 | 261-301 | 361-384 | 0.05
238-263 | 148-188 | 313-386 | 0.04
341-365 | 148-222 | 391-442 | -0.02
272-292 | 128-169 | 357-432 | 0.06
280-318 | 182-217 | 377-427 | 0.01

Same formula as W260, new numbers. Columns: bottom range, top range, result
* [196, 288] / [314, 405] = 1.12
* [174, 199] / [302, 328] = 1.13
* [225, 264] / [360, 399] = 1.15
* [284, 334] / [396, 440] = 1.18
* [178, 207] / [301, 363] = 1.19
